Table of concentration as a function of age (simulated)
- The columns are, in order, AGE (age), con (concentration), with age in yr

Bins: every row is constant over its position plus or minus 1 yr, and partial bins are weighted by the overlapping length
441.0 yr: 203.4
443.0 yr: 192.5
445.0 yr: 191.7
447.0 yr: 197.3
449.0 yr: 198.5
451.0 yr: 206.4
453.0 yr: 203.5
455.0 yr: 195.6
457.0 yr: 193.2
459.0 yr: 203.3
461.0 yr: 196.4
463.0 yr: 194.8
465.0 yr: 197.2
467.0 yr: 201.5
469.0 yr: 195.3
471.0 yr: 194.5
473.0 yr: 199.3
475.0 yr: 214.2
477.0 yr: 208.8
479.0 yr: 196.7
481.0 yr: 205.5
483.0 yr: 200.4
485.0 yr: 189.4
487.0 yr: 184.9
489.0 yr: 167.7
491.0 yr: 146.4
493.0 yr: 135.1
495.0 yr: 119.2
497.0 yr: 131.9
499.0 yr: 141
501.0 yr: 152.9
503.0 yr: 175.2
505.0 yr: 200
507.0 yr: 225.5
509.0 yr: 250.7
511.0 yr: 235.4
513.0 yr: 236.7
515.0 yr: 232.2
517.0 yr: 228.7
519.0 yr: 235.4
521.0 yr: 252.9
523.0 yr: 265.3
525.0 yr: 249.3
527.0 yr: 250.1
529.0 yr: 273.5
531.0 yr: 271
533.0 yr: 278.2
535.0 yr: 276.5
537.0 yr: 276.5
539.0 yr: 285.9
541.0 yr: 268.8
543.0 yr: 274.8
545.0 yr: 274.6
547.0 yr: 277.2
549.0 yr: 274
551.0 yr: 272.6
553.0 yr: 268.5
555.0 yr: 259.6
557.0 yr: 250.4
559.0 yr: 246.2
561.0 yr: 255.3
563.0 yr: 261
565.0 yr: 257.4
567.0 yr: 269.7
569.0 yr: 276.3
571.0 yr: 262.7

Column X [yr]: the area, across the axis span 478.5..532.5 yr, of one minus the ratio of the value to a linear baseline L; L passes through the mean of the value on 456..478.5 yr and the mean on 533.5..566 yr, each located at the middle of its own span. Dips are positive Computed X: 6.1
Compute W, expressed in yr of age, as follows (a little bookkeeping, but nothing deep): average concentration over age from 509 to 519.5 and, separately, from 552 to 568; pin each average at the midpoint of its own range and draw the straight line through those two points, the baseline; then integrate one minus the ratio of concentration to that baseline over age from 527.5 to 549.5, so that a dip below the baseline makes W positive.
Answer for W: -2.4 yr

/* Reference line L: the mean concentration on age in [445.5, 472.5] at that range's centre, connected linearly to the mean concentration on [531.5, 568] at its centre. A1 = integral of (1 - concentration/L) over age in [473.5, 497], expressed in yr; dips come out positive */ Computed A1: 4.33 yr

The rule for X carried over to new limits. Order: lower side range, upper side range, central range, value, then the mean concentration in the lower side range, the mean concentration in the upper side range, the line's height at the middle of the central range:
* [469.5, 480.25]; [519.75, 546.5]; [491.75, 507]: 5.0 yr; 202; 269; 230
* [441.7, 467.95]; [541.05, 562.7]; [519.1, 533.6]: -0.8 yr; 198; 265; 248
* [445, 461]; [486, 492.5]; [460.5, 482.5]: -2.4 yr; 199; 164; 181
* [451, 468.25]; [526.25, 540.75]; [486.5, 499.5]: 4.9 yr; 199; 273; 232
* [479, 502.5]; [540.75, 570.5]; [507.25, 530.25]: -4.3 yr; 163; 266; 207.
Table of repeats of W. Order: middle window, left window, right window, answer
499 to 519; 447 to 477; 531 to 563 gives 2.2 yr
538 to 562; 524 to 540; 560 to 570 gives 0.0 yr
